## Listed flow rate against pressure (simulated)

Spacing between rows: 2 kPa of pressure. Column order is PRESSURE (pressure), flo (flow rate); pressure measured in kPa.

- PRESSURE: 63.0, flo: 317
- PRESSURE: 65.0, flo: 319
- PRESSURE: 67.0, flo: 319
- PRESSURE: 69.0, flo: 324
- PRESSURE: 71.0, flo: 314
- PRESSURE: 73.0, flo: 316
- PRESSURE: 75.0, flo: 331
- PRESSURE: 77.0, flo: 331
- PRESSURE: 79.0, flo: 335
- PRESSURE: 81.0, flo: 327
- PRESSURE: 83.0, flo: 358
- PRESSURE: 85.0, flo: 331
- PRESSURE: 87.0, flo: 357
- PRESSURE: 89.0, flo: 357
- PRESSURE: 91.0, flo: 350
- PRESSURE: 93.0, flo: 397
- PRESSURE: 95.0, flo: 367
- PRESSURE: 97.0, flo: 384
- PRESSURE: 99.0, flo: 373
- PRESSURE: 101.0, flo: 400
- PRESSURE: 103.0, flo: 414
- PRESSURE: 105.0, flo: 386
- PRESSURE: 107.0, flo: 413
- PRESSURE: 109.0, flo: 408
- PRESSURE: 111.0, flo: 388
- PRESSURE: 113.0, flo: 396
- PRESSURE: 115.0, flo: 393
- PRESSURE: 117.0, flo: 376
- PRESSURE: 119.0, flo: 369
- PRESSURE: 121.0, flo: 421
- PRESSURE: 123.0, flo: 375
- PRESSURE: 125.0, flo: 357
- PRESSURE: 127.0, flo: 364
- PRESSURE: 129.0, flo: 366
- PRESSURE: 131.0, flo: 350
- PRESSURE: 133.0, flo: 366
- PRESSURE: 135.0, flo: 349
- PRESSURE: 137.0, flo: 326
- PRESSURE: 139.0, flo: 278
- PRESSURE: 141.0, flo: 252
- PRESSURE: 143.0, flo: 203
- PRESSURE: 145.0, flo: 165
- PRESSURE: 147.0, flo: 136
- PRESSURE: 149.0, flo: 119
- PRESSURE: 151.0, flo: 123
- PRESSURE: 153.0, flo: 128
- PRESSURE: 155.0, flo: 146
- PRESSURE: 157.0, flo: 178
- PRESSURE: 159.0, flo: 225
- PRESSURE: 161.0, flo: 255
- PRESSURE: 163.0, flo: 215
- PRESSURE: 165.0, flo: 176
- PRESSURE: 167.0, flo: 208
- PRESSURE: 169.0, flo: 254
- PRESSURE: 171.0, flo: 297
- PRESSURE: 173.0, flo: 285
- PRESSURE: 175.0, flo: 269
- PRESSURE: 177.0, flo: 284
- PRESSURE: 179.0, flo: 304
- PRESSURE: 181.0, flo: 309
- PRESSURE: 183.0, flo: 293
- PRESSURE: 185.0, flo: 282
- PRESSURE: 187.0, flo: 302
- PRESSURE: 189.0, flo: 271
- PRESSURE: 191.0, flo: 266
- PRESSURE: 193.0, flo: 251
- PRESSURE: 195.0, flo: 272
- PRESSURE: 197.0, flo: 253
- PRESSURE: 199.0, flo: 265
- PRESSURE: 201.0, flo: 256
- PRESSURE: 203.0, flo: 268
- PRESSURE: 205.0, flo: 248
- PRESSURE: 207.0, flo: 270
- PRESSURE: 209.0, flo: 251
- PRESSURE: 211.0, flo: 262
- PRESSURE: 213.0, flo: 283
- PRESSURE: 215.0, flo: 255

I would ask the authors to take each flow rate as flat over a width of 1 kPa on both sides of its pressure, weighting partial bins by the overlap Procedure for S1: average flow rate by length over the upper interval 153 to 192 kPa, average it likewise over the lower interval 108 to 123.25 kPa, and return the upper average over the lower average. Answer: 0.6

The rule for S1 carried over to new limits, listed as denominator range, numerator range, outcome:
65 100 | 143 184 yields 0.63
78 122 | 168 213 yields 0.72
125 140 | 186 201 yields 0.78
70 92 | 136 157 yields 0.56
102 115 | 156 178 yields 0.60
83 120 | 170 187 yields 0.77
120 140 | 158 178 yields 0.69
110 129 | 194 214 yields 0.69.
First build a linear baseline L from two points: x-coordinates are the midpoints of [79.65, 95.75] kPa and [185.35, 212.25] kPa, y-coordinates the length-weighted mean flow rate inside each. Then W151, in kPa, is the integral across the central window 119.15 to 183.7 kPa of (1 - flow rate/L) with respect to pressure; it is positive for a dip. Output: 8.7 kPa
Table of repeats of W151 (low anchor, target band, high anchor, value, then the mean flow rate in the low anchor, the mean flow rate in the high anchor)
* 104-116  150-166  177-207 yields 7.1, 397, 274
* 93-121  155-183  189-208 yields 4.9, 391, 262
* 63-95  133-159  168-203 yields 8.1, 338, 277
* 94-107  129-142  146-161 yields -4.7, 389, 158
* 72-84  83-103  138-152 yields -4.8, 333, 182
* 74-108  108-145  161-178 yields -3.9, 365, 249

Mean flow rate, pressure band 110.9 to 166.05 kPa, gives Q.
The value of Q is 277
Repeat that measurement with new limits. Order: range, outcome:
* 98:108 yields 397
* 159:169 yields 219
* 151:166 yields 185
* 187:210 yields 263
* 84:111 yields 380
